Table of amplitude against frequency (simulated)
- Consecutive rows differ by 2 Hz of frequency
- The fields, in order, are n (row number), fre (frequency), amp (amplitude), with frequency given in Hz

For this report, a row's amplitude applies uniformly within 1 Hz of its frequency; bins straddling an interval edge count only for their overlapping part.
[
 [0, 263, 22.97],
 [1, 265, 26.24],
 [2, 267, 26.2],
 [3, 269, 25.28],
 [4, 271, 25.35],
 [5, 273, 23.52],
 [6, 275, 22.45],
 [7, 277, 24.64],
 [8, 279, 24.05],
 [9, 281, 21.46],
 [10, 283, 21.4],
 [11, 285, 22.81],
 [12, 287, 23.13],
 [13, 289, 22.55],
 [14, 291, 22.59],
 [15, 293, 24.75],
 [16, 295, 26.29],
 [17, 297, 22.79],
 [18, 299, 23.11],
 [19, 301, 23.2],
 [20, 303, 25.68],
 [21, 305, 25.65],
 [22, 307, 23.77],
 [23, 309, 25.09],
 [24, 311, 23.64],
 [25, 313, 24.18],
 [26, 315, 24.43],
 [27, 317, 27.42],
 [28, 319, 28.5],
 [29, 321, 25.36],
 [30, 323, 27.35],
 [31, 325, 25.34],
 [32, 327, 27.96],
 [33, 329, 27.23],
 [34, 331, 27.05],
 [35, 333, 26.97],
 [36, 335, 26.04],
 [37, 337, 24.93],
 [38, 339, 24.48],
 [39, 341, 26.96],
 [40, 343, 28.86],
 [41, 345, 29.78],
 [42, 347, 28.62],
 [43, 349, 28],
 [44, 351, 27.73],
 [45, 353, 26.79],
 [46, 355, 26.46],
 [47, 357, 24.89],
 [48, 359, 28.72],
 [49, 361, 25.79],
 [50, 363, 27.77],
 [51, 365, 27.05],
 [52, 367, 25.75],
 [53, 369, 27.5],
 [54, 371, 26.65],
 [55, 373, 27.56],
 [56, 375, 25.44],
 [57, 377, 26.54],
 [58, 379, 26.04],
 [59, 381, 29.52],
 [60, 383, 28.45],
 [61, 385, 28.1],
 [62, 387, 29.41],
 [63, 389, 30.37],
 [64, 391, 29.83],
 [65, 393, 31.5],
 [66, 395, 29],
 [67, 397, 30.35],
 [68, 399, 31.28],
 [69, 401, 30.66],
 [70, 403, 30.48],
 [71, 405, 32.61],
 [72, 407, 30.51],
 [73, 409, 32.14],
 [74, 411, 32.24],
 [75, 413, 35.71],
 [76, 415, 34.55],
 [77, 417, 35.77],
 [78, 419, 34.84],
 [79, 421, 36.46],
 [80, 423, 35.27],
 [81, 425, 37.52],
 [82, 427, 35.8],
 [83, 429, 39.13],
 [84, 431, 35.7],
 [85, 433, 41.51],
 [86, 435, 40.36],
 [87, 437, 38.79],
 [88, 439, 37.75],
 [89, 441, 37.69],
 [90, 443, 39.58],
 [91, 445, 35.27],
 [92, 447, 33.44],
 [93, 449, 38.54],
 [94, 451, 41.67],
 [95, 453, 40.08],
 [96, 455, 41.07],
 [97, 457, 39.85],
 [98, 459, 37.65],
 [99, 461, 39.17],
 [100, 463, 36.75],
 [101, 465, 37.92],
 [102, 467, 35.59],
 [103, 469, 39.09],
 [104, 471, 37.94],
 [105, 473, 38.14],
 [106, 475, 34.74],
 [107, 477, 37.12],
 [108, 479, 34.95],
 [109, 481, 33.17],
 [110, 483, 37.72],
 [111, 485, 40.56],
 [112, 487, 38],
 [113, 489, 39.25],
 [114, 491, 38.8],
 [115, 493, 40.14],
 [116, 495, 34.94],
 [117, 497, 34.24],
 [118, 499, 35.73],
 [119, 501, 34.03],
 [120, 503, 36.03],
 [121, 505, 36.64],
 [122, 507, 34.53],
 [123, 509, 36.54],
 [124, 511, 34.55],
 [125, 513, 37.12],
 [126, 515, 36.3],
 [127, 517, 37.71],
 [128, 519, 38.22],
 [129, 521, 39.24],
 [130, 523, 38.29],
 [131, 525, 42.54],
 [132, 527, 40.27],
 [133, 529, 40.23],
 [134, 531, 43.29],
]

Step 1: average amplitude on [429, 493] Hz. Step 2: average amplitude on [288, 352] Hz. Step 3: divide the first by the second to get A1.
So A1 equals 1.47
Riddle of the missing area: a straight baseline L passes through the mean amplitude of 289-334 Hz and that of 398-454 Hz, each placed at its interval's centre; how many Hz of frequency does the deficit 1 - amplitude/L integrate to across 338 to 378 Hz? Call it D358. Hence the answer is 3.4 Hz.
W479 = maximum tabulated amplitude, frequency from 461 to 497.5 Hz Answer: 40.56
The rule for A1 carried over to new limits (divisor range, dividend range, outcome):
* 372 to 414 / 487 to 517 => 1.22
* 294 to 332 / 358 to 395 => 1.10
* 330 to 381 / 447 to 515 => 1.38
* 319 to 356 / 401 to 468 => 1.35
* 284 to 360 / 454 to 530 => 1.46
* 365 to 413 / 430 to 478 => 1.30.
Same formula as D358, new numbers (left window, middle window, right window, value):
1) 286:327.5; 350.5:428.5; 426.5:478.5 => 5.5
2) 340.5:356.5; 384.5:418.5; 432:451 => 2.3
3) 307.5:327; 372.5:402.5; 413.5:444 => 3.7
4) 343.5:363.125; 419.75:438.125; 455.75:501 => -2.4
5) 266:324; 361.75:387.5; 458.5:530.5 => 2.0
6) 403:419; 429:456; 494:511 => -3.7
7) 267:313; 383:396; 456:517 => 0.4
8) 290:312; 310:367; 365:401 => -1.2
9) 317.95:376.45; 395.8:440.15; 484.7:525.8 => -4.7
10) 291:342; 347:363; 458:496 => 0.7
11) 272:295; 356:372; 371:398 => 0.4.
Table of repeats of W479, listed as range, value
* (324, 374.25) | 29.78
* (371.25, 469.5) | 41.67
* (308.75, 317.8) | 27.42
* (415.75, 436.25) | 41.51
